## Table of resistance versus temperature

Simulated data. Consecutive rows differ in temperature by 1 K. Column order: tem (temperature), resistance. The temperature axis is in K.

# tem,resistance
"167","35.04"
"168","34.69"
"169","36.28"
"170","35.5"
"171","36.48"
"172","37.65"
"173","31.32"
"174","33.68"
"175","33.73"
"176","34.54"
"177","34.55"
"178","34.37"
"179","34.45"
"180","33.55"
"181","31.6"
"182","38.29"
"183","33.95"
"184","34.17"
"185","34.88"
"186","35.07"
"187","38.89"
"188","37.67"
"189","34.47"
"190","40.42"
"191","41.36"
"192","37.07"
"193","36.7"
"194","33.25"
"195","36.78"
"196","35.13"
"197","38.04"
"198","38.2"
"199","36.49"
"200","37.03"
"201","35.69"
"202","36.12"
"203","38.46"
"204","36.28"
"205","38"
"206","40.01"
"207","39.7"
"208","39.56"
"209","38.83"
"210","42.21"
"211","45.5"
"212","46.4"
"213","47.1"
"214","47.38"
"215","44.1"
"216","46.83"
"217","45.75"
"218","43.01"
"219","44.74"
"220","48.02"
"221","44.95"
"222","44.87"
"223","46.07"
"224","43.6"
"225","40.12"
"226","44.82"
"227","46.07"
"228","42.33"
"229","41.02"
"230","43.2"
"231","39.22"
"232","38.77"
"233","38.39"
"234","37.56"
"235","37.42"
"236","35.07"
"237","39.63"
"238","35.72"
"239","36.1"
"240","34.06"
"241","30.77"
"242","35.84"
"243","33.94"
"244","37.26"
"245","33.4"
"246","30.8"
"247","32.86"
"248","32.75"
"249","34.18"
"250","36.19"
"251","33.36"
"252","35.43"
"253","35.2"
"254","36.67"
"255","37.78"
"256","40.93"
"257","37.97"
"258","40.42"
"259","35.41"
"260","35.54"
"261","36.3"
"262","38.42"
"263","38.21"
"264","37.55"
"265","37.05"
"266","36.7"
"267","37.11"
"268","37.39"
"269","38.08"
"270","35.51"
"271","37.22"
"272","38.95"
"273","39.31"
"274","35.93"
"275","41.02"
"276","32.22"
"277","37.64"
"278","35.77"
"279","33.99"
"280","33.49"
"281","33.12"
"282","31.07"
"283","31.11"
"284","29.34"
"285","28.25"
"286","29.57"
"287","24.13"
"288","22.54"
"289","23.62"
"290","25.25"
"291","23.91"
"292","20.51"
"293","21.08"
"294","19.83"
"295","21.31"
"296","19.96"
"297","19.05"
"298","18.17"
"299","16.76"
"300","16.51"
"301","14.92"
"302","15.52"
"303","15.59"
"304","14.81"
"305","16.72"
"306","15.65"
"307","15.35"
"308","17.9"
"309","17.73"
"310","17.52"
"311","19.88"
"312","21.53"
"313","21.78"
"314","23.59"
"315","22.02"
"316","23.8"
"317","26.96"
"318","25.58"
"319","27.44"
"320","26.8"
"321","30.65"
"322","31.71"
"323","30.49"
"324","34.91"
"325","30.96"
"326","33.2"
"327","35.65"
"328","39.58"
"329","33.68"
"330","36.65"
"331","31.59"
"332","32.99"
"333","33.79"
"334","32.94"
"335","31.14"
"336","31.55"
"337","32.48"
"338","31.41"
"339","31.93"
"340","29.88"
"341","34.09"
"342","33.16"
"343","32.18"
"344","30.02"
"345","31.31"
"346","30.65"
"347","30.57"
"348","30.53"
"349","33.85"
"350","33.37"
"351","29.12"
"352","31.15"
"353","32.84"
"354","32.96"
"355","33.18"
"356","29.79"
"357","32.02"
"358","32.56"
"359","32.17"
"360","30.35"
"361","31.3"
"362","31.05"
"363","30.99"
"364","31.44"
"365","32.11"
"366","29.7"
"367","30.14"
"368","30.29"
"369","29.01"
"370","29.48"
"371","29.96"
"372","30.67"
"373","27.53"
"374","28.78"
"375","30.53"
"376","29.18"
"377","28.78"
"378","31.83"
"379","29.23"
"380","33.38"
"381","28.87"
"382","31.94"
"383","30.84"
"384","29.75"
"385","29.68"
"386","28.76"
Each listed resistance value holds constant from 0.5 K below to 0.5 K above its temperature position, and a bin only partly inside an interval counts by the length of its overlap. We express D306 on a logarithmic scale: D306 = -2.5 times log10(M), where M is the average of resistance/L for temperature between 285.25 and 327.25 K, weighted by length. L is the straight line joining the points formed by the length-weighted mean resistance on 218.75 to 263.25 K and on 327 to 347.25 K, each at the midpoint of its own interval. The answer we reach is 0.45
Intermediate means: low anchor 38.2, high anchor 32.7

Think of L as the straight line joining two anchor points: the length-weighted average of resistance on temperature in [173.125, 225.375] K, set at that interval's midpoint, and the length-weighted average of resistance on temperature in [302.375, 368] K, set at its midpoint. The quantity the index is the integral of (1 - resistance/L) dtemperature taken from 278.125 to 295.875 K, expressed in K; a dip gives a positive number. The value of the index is 3.2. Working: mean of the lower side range 39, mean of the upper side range 28.9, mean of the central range 26.6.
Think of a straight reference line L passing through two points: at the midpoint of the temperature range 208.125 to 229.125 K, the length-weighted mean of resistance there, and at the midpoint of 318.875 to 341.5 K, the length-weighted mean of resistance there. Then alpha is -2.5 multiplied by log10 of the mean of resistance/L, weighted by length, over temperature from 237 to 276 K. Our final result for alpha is 0.12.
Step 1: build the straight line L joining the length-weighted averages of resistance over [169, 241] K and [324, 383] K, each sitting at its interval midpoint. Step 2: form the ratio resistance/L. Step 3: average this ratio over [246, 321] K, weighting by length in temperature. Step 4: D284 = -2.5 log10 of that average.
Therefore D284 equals 0.224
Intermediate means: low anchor 38.8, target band 28.7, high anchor 31.6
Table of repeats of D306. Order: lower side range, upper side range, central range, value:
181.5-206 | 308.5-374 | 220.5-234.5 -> -0.19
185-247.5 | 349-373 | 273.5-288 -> 0.11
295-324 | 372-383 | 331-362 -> -0.22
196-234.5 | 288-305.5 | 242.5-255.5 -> -0.08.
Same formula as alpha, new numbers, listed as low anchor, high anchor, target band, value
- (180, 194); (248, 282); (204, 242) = -0.140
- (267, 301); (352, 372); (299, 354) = 0.099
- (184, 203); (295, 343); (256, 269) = -0.214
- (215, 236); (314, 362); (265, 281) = 0.038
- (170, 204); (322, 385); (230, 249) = -0.036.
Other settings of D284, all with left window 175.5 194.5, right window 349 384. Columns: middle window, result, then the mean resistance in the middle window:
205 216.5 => -0.23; 43.2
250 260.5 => -0.09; 36.8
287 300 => 0.49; 20.9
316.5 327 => 0.07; 30.1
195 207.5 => -0.06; 37.4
